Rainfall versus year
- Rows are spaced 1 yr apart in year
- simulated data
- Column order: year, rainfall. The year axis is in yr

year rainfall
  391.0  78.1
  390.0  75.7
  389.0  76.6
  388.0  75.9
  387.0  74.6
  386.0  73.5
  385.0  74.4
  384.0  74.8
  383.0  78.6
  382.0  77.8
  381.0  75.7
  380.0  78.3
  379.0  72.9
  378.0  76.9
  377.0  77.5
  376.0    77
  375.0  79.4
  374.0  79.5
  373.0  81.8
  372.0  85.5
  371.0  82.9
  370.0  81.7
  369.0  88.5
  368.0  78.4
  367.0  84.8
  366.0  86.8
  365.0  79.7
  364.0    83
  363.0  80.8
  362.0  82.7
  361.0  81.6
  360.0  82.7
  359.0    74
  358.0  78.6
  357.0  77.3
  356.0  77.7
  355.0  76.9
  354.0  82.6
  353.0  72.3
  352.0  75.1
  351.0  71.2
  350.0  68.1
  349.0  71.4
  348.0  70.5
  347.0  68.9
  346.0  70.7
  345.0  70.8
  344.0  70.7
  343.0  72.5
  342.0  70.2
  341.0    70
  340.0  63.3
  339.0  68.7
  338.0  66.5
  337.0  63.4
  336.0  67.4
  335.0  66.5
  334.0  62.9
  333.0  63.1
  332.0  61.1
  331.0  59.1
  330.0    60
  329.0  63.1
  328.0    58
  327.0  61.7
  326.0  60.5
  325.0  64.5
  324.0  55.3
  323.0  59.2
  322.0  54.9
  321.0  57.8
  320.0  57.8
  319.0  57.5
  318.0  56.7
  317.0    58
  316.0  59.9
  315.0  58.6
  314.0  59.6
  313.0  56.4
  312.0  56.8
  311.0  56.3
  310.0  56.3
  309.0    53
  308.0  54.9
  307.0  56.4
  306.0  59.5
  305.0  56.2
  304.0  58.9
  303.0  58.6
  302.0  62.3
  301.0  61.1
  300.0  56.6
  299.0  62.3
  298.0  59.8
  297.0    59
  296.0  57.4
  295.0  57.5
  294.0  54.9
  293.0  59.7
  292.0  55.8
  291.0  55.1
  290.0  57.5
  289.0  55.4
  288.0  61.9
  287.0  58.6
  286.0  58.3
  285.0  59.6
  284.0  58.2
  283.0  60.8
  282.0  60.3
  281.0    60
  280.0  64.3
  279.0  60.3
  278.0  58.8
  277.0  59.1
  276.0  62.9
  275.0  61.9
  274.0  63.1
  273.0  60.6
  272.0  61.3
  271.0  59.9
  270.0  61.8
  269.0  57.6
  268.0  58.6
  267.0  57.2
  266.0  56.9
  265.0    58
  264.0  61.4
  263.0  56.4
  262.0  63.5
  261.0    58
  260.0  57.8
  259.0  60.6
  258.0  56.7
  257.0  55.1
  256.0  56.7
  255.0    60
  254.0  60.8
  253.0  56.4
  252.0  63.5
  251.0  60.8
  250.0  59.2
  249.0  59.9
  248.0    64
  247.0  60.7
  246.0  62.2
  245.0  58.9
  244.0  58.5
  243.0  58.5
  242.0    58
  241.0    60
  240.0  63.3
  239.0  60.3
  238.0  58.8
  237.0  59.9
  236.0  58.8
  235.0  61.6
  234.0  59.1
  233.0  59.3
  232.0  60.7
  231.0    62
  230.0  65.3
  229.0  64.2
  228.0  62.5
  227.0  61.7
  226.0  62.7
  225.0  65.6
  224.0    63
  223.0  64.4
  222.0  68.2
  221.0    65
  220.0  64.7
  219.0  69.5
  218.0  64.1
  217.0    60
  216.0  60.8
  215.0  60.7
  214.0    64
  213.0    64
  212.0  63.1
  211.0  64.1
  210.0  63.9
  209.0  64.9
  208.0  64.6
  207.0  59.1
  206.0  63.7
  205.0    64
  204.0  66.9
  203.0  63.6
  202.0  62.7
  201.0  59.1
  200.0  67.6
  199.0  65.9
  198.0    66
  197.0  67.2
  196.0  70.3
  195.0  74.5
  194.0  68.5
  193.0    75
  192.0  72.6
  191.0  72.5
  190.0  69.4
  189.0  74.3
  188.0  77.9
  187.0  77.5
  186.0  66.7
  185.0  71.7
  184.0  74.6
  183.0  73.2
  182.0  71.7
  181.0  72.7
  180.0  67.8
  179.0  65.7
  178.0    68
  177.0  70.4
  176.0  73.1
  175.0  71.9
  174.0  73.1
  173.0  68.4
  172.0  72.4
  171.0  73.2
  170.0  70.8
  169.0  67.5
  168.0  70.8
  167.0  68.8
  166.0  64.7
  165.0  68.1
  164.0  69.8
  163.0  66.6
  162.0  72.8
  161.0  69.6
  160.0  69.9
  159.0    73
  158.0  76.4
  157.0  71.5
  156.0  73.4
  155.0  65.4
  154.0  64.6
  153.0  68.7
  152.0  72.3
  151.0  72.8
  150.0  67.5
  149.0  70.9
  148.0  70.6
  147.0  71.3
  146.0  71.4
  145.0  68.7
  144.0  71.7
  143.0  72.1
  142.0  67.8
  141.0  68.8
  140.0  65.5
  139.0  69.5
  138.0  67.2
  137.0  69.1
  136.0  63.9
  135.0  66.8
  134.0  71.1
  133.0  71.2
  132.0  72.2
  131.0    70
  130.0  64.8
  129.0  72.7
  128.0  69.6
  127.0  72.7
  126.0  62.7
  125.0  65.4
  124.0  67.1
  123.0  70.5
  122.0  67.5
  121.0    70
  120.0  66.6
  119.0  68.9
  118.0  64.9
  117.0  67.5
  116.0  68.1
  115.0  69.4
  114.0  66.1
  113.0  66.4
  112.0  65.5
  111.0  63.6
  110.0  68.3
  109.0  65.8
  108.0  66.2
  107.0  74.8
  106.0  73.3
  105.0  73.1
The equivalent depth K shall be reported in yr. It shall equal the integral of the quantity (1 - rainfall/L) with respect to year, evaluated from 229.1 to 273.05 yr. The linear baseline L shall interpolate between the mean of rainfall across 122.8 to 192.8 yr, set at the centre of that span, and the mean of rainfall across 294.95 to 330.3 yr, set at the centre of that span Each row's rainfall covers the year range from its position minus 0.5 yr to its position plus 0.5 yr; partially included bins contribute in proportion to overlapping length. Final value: 2.3 yr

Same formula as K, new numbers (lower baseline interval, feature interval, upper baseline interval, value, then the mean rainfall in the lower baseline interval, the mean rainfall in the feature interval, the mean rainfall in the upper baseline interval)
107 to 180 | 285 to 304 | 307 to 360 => 2.10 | 69.1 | 58.5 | 64.9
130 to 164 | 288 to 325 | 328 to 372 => 7.51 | 69.8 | 57.7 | 73.2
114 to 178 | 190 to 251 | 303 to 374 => 4.69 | 69.4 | 63.6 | 68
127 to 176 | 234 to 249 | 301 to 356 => 1.43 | 69.9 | 60.2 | 63.3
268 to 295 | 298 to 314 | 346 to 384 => 1.75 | 59.5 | 57.8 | 78.2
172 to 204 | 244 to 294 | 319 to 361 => 6.75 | 70.1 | 59.5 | 67.5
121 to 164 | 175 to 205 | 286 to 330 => -1.63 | 69.5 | 69.8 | 58.2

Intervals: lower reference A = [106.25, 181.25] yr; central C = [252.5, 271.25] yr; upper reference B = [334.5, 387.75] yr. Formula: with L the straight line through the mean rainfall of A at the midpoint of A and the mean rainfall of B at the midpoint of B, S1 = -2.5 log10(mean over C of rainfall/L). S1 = 0.24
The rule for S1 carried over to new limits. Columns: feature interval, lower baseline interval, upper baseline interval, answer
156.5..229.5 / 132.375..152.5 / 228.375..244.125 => -0.05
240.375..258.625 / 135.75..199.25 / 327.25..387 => 0.21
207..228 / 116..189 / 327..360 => 0.09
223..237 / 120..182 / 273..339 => 0.04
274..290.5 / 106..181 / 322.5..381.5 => 0.19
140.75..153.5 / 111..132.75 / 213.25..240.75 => -0.06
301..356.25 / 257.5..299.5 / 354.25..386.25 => 0.12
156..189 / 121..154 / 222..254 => -0.07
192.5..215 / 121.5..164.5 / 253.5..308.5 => -0.01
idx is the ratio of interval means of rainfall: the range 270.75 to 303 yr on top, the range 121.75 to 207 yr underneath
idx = 0.86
